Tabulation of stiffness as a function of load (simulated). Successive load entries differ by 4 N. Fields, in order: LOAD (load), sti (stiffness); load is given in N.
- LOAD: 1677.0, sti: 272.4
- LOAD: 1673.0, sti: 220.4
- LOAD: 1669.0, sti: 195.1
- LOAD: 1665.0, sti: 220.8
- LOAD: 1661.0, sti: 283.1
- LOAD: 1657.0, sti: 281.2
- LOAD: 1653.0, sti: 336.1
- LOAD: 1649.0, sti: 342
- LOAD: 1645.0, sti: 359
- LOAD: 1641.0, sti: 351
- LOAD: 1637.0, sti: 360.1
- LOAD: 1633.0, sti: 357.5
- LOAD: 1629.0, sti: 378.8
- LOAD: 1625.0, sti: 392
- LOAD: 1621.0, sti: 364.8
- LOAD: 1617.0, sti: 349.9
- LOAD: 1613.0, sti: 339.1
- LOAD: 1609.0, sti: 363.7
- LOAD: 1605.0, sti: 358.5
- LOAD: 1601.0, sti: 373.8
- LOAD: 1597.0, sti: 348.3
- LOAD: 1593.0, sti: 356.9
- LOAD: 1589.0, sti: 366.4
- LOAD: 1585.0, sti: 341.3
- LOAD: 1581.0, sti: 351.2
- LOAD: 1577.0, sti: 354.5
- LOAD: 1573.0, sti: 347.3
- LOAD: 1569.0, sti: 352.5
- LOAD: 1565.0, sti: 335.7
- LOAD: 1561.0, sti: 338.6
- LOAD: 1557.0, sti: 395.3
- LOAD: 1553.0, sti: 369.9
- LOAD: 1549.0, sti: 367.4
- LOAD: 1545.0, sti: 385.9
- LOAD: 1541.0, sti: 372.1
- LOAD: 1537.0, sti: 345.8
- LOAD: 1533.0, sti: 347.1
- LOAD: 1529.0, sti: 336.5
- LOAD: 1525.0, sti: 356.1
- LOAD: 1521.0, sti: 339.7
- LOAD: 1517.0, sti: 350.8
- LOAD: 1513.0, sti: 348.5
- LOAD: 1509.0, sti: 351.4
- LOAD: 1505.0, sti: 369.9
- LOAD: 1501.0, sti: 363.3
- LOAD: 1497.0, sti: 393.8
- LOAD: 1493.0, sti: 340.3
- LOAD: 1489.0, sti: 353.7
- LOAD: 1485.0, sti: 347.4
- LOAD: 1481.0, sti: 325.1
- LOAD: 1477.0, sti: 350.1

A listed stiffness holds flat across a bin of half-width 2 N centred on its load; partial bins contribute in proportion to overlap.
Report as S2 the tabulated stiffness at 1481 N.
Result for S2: 325.1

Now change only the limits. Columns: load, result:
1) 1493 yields 340.3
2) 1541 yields 372.1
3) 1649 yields 342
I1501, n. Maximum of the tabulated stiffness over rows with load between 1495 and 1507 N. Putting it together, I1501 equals 393.8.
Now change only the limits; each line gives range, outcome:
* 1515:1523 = 350.8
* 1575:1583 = 354.5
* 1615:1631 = 392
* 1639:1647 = 359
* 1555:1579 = 395.3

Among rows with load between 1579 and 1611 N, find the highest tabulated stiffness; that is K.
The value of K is 373.8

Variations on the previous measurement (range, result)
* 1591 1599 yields 356.9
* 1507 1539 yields 356.1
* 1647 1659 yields 342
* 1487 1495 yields 353.7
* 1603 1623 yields 364.8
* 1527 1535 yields 347.1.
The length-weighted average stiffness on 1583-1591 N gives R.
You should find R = 354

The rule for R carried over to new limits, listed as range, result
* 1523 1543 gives 352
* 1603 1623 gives 355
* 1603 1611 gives 361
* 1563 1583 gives 348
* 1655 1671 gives 245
